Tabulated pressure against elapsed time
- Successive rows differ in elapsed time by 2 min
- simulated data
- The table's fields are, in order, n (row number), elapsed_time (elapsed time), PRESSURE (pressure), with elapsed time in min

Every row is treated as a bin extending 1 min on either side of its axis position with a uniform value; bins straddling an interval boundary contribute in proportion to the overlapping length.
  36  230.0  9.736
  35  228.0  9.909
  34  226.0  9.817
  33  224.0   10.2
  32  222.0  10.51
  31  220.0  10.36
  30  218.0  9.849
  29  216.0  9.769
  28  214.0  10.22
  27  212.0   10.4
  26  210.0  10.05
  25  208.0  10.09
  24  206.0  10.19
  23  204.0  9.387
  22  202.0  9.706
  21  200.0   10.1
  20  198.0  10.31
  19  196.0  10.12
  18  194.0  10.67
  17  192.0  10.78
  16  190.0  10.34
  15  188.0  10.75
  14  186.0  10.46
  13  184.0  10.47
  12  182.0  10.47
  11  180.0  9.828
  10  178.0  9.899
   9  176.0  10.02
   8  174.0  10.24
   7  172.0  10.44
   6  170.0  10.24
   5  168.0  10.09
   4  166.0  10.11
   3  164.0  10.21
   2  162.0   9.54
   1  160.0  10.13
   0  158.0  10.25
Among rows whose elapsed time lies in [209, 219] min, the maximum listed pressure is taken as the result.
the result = 10.4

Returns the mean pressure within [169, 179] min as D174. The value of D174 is 10.2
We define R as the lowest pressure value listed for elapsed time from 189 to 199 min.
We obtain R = 10.12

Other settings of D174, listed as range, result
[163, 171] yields 10.2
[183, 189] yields 10.6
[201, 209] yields 9.84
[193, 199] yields 10.4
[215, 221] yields 9.99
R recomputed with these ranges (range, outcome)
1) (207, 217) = 9.769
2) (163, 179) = 9.899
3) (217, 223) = 9.849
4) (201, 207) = 9.387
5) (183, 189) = 10.46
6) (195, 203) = 9.706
